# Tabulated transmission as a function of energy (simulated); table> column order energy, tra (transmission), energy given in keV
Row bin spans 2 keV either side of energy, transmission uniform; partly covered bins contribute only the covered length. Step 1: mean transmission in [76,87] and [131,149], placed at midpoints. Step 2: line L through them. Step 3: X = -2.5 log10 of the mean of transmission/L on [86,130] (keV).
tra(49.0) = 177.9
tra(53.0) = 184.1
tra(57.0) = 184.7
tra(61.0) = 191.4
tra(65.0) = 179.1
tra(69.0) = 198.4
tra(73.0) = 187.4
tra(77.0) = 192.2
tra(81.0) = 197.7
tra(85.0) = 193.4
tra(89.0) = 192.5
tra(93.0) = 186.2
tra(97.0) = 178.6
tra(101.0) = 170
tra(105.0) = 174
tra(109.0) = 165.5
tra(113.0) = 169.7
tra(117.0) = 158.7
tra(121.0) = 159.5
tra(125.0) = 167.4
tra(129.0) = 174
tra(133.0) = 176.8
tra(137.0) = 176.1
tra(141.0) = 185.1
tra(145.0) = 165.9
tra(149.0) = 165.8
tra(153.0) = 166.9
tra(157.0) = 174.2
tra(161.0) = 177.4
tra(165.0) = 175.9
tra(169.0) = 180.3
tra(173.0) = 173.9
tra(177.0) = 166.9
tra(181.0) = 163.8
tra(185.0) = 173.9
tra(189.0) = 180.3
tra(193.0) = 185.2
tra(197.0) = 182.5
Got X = 0.08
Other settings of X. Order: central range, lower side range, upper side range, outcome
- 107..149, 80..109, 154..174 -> 0.06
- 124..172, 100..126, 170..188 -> -0.03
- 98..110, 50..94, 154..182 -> 0.08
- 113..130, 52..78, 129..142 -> 0.10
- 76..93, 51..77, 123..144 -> -0.05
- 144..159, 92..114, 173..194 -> 0.03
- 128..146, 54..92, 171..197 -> 0.03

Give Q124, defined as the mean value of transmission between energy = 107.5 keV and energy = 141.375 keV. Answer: 170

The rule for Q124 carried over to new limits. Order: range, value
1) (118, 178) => 172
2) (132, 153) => 173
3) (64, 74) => 189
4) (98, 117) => 169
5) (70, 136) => 178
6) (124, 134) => 173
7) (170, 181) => 170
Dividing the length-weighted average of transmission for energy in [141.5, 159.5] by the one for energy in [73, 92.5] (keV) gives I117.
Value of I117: 0.88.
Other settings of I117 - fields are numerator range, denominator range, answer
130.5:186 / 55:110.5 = 0.93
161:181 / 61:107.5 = 0.93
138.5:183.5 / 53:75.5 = 0.92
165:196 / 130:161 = 1.01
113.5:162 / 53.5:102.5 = 0.91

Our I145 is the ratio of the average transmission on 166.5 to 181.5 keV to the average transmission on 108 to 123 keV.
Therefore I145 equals 1.1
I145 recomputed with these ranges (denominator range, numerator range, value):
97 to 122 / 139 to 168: 1.03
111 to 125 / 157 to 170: 1.08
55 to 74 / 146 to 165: 0.91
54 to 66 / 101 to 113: 0.92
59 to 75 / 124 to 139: 0.92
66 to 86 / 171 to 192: 0.89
